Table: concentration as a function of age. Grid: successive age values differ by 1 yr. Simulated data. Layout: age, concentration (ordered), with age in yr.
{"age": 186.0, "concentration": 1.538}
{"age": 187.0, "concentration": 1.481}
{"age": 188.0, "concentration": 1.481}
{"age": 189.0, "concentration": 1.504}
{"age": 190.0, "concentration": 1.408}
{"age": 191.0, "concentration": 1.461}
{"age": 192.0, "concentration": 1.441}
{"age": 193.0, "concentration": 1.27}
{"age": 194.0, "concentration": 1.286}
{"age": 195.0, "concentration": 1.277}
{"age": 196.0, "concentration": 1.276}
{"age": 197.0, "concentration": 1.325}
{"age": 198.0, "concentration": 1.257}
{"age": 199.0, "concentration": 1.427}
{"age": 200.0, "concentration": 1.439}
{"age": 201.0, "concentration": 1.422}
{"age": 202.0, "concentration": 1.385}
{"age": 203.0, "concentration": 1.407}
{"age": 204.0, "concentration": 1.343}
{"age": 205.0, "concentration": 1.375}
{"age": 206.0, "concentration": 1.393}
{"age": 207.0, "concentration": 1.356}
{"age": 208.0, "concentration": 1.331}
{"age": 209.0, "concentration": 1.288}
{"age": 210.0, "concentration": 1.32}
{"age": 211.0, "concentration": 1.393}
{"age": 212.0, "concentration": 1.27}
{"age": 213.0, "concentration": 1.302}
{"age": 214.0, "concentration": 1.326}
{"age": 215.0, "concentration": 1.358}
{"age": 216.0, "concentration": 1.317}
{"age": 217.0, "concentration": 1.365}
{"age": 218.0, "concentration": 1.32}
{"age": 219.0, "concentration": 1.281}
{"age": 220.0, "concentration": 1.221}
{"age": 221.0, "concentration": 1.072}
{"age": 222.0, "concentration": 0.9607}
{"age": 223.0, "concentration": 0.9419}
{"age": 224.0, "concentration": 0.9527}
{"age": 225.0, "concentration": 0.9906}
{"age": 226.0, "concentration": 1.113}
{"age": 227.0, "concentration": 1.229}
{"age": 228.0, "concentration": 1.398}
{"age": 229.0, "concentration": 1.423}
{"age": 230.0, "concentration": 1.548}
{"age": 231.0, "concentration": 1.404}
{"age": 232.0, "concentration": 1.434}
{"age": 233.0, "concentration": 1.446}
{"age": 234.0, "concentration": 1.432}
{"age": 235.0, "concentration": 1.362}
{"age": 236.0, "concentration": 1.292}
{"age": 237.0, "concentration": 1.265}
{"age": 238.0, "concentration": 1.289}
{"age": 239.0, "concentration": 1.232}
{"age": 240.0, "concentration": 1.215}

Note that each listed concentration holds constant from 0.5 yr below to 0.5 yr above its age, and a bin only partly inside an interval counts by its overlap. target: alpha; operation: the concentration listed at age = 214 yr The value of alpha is 1.326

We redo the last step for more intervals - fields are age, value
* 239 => 1.232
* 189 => 1.504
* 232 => 1.434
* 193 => 1.27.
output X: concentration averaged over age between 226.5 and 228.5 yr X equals 1.31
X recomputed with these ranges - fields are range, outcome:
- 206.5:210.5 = 1.32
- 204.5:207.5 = 1.37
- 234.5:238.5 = 1.3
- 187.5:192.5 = 1.46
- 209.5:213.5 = 1.32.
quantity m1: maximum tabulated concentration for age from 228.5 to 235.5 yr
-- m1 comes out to 1.548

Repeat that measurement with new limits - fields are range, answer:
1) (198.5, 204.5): 1.439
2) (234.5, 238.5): 1.362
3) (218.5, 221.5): 1.281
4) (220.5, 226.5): 1.113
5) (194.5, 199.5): 1.427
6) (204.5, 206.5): 1.393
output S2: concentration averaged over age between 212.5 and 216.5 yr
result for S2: 1.33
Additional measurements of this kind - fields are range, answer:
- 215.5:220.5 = 1.3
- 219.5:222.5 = 1.08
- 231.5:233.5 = 1.44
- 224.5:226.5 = 1.05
